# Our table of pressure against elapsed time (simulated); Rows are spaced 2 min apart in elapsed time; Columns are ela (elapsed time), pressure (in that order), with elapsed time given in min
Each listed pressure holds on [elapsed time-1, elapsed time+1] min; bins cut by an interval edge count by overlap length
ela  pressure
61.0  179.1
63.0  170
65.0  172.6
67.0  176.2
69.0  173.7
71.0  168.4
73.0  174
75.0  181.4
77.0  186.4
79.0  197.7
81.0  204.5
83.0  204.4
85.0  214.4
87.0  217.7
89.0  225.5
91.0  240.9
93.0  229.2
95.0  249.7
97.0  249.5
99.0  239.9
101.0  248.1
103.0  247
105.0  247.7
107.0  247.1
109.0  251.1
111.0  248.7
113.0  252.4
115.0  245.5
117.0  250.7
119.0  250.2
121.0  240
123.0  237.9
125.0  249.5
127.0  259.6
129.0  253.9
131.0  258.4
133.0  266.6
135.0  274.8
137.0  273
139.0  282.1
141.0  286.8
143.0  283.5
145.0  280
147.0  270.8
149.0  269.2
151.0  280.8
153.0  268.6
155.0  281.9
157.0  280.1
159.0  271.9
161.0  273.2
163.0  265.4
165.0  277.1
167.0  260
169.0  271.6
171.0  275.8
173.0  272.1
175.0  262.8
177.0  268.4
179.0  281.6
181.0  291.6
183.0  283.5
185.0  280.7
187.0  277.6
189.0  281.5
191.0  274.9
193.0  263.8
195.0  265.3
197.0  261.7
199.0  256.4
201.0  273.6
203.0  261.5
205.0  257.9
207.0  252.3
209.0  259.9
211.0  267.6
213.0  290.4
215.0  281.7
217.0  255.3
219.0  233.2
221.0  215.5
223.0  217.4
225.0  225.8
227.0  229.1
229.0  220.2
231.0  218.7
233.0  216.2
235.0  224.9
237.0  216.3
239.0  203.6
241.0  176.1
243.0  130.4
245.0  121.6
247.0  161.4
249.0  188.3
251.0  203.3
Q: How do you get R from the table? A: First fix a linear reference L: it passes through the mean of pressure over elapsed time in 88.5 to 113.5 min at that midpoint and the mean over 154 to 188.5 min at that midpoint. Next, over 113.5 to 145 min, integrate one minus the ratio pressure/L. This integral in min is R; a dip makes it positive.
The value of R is -0.53 min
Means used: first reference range 245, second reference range 275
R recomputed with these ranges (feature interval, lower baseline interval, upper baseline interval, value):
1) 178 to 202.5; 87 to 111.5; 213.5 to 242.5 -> -4.82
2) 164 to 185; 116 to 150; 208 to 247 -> -2.61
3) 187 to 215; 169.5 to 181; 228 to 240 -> -2.15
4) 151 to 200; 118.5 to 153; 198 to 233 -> -3.13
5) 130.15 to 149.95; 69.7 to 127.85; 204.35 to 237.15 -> -3.53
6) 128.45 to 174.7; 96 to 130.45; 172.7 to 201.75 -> -2.11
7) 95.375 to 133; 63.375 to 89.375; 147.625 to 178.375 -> -3.89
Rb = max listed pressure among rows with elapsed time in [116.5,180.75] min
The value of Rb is 286.8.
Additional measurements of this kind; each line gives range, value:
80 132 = 259.6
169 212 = 291.6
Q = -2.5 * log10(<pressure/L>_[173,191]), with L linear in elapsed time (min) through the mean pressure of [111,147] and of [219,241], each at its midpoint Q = -0.17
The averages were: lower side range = 261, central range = 278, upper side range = 217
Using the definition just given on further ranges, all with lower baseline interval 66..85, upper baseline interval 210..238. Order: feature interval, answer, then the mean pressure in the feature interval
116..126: -0.212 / 246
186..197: -0.201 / 272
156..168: -0.249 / 271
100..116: -0.248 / 248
